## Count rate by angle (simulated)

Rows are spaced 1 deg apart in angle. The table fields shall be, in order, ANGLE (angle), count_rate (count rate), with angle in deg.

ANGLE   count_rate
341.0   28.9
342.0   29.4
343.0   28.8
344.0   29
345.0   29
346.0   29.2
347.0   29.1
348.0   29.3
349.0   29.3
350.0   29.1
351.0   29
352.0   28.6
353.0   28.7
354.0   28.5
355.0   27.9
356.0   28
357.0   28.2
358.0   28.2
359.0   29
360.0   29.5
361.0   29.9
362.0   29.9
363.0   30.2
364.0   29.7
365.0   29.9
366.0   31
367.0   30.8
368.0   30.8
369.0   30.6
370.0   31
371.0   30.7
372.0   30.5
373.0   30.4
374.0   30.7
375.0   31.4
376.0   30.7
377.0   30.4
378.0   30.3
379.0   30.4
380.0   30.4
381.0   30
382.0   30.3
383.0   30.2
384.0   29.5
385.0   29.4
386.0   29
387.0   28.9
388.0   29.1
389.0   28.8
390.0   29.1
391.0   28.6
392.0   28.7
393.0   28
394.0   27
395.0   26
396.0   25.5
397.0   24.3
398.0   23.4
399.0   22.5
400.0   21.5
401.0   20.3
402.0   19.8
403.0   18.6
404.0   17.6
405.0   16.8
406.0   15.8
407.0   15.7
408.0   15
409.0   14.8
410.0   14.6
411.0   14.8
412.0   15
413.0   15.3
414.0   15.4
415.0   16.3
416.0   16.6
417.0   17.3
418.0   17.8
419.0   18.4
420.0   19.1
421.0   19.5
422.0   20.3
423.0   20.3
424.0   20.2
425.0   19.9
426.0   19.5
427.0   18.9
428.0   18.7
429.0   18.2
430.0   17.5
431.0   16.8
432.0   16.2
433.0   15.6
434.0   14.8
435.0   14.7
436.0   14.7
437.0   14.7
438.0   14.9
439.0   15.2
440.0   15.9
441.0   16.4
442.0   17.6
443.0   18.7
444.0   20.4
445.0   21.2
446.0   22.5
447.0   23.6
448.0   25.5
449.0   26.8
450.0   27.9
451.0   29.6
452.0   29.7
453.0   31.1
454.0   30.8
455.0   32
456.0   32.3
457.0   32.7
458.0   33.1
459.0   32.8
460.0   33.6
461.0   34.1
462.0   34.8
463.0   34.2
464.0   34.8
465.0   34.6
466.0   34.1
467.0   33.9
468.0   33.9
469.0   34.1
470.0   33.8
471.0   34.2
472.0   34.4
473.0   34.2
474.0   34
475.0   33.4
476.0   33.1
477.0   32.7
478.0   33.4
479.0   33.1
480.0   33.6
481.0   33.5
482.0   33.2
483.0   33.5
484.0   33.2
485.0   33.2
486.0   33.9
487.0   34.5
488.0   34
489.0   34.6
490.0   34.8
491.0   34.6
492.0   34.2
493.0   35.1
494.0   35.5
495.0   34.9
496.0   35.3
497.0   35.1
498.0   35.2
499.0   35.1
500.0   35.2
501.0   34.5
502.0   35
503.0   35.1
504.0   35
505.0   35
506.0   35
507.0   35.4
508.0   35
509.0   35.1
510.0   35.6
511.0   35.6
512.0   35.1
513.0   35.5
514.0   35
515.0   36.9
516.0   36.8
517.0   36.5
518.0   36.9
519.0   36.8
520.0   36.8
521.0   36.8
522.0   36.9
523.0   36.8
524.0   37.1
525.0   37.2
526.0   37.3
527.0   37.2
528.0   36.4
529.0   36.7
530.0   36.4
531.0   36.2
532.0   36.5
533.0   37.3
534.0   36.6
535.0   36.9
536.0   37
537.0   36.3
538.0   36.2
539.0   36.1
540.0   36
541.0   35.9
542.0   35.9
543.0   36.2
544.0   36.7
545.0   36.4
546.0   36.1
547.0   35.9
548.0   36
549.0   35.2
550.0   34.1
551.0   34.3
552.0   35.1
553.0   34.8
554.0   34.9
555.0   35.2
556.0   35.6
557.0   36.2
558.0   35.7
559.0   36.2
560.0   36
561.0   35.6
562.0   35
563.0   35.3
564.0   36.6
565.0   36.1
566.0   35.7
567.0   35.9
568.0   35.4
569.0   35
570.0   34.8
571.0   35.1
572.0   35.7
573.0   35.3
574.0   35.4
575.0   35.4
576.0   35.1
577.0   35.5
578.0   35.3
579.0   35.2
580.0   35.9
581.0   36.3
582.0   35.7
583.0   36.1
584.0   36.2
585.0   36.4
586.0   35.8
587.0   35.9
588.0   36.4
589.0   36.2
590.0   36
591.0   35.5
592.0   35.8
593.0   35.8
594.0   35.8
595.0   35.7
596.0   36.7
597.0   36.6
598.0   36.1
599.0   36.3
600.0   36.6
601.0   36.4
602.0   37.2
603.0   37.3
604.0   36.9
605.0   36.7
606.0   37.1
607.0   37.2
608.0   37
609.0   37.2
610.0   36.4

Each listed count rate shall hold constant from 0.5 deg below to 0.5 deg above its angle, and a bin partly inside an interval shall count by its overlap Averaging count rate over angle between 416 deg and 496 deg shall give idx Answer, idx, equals 27.2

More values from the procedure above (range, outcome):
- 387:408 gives 23.3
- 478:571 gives 35.5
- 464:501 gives 34.2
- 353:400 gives 29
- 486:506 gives 34.9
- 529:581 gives 35.8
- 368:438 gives 22.5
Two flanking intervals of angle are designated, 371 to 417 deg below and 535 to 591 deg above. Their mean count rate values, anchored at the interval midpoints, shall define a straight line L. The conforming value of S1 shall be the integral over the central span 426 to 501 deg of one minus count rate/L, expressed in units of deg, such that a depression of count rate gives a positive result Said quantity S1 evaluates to 1.01 deg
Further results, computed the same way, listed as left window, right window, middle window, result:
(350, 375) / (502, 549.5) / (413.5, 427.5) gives 5.89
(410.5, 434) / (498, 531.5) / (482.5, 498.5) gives -1.70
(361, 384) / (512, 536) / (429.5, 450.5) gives 9.22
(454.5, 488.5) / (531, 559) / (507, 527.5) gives -0.74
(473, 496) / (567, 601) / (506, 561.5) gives -1.94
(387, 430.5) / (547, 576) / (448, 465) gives -4.54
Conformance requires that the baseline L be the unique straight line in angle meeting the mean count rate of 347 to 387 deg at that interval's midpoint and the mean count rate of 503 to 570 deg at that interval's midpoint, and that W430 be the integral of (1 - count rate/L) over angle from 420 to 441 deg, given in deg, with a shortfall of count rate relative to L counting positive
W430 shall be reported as 9.64 deg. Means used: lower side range 29.8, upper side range 36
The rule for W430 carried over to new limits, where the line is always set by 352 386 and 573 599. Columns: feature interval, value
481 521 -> -1.8 deg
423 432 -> 3.7 deg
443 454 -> 2.2 deg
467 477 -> -0.3 deg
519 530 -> -0.9 deg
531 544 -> -0.7 deg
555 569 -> -0.2 deg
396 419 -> 9.7 deg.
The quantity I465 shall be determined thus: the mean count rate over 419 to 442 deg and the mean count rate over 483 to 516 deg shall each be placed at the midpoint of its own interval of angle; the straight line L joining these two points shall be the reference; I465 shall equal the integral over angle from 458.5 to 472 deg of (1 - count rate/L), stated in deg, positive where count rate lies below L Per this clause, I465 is -4.1 deg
